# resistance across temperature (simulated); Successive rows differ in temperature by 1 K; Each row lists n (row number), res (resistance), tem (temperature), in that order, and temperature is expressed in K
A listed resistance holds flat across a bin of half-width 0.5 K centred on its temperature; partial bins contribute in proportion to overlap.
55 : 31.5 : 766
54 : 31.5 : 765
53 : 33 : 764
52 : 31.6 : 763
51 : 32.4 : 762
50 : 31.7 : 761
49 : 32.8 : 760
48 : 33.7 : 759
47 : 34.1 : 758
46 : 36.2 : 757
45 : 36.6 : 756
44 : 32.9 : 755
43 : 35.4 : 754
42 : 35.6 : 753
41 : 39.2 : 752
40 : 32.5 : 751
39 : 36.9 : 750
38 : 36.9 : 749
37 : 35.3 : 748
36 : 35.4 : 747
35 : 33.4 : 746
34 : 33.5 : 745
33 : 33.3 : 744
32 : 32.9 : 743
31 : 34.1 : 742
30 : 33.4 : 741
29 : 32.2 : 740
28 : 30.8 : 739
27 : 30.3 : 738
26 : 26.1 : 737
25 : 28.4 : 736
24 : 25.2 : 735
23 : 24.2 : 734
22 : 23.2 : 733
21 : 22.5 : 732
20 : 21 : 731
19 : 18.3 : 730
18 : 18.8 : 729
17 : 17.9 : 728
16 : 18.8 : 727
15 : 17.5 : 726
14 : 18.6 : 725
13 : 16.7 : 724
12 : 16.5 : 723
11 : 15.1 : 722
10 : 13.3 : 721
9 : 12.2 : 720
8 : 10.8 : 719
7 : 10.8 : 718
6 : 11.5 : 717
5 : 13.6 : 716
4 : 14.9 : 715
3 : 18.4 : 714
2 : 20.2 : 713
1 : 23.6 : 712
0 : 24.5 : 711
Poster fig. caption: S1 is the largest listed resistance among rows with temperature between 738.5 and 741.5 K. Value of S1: 33.4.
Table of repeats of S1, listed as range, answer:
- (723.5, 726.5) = 18.6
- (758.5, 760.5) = 33.7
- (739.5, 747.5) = 35.4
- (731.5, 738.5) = 30.3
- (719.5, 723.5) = 16.5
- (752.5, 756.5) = 36.6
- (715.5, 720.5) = 13.6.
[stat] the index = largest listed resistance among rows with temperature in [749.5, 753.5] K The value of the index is 39.2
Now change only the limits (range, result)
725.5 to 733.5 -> 23.2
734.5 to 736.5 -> 28.4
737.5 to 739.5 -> 30.8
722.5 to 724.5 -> 16.7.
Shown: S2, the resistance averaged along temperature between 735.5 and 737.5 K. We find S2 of 27.2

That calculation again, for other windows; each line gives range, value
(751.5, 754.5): 36.7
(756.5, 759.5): 34.7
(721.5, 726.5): 16.9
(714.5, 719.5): 12.3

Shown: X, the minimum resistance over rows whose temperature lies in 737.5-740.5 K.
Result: 30.3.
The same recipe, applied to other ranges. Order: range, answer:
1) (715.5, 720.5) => 10.8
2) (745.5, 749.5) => 33.4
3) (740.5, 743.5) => 32.9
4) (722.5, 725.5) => 16.5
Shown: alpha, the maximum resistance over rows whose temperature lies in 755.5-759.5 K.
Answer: 36.6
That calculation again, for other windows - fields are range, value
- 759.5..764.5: 33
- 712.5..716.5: 20.2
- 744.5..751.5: 36.9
